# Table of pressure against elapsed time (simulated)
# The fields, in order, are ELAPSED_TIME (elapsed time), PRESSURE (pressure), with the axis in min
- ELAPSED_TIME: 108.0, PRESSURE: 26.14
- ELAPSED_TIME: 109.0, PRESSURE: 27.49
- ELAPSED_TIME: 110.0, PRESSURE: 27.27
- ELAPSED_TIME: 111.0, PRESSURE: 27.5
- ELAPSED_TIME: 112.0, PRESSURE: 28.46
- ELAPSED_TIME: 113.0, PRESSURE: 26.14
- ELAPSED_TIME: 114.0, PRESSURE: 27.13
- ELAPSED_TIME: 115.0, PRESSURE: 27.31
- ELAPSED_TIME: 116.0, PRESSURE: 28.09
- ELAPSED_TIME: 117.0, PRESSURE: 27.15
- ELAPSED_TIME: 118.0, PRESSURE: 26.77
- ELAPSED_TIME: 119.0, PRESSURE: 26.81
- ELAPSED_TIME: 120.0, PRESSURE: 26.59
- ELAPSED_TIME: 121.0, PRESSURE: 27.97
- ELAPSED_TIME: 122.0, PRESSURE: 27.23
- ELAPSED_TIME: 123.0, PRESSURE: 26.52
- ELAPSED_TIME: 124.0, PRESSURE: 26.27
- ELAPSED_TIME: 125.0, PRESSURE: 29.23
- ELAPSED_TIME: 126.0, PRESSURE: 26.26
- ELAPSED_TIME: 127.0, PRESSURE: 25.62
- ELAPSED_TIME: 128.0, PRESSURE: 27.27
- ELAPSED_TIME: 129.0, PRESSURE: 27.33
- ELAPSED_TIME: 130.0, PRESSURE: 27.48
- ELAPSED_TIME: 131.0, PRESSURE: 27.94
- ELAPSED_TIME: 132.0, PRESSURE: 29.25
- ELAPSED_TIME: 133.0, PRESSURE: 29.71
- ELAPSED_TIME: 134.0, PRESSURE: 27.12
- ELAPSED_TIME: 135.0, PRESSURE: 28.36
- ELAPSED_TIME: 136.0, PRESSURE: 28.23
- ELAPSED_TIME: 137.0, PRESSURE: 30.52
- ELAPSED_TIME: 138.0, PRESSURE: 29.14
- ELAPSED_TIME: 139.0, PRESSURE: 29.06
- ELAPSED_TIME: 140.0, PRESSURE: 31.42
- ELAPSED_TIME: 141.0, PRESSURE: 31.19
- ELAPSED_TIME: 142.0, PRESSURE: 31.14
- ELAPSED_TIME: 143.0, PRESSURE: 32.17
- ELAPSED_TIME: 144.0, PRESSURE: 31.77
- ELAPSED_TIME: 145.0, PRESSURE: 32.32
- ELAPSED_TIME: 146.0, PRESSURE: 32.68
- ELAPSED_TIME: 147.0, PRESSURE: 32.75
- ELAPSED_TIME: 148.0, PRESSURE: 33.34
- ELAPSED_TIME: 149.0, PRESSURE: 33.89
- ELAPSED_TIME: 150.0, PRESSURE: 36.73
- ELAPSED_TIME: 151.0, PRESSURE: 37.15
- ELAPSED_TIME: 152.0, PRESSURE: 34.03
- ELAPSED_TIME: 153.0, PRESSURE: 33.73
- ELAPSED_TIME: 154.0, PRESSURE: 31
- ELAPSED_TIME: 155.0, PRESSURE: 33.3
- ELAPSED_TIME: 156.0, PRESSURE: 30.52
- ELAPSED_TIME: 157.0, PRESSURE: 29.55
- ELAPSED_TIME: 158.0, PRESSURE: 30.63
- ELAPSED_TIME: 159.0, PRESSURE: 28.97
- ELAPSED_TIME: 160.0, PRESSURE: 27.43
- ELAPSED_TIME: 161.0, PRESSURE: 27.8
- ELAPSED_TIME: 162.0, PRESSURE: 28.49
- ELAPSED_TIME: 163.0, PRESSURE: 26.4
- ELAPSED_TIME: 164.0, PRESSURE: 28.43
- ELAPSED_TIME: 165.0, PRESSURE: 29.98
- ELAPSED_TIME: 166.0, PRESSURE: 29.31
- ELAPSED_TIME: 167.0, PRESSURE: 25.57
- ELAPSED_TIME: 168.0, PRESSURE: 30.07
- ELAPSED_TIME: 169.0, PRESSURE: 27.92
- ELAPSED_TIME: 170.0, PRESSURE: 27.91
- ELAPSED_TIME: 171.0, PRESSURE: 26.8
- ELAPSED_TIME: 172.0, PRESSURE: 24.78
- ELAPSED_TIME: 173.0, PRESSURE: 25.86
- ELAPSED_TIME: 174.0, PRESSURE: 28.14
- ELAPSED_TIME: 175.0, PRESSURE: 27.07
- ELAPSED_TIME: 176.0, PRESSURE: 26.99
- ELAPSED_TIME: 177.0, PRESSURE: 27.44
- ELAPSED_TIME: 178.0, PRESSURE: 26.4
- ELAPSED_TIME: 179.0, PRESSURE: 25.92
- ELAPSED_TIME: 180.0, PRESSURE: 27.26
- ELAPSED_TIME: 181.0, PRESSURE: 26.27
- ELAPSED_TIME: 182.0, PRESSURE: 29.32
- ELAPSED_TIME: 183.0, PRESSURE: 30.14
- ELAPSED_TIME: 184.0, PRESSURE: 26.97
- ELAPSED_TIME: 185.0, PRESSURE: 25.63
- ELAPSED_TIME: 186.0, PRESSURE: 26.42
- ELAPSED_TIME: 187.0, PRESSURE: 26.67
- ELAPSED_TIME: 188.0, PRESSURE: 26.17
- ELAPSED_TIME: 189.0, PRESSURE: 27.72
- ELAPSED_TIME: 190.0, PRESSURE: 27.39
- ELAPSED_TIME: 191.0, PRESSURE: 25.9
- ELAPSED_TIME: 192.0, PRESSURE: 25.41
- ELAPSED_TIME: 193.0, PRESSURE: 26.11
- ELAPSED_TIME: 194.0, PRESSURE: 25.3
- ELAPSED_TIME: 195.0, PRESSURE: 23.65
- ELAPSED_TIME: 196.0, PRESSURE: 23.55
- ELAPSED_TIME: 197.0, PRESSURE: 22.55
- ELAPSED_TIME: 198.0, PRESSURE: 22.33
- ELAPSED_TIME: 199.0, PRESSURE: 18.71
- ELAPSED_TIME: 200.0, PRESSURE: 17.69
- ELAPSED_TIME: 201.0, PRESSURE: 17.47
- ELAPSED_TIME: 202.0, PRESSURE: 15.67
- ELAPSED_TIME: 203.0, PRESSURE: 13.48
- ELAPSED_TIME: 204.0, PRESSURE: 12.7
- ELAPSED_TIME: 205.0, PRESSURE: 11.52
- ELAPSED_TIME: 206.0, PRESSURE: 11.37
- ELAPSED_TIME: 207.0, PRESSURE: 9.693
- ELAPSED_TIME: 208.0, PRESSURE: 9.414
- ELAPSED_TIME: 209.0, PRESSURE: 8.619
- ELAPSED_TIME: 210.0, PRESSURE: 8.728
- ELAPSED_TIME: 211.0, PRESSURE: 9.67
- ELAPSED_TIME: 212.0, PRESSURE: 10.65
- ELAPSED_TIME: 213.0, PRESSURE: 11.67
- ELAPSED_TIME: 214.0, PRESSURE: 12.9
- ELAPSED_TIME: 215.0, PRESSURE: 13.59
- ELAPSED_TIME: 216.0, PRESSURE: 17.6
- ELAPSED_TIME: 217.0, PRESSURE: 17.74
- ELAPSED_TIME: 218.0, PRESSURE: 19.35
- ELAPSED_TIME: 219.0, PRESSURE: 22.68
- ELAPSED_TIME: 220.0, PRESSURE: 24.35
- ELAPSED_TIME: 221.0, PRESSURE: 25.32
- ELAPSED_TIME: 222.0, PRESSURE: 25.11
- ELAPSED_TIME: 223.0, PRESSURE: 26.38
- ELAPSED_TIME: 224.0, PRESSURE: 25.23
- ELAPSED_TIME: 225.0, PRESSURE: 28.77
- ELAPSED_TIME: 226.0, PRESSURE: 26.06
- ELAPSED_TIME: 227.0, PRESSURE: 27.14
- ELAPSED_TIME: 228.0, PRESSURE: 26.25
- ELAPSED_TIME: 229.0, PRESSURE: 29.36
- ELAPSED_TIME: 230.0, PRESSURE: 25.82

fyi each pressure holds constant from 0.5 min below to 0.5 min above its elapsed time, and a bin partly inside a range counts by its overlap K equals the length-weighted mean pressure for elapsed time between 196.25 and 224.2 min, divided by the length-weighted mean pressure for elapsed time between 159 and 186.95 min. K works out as 0.6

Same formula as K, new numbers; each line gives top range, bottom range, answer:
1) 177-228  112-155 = 0.71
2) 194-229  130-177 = 0.62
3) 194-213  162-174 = 0.55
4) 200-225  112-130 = 0.60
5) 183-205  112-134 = 0.83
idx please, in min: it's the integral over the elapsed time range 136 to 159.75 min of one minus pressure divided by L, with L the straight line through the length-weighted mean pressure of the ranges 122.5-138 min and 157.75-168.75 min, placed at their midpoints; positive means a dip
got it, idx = -3.18 min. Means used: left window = 27.9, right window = 28.4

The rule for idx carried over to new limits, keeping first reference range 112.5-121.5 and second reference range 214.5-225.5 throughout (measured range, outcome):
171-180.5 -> -0.9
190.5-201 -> 0.3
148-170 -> -4.7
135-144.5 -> -1.6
